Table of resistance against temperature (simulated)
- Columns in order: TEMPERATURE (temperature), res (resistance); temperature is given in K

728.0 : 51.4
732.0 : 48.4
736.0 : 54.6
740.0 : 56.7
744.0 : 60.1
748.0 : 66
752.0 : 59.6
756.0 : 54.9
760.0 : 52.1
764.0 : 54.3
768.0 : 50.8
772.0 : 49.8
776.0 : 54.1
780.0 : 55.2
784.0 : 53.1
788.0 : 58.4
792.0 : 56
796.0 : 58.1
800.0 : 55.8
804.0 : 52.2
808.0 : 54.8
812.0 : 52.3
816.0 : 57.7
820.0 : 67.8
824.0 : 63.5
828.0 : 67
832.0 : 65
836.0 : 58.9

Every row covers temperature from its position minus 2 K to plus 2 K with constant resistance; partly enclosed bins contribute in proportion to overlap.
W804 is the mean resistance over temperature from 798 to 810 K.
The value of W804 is 54.3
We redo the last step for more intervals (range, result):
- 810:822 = 59.3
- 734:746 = 57.1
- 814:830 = 64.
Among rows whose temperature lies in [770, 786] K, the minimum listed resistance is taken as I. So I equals 49.8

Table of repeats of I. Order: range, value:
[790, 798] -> 56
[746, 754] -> 59.6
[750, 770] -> 50.8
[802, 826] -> 52.2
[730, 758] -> 48.4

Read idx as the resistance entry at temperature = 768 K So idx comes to 50.8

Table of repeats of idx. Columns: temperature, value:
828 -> 67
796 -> 58.1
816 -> 57.7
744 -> 60.1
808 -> 54.8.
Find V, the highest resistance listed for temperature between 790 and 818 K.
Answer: 58.1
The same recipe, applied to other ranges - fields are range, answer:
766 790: 58.4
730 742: 56.7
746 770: 66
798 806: 55.8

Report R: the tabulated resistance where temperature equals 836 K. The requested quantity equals 58.9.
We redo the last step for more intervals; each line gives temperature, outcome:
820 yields 67.8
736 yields 54.6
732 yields 48.4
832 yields 65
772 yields 49.8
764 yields 54.3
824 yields 63.5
